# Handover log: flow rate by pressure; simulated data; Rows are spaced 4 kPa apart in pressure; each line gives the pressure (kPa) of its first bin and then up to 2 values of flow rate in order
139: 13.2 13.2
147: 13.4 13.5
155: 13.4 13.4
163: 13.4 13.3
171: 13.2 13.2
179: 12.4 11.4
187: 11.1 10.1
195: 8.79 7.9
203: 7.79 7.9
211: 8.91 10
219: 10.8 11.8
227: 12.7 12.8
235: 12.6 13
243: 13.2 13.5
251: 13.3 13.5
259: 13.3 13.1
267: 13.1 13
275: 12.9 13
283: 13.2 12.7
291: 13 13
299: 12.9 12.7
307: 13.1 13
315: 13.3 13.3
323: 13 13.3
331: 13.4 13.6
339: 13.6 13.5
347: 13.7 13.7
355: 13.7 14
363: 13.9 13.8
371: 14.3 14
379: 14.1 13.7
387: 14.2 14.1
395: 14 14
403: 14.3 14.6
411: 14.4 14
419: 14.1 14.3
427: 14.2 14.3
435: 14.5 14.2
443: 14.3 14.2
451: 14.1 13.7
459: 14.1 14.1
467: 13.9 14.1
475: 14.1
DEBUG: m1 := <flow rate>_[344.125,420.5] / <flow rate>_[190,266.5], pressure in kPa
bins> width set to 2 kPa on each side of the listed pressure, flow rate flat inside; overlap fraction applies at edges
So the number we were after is 1.2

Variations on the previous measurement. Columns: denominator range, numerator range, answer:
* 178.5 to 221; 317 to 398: 1.43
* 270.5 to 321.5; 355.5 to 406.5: 1.08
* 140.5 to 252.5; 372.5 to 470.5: 1.20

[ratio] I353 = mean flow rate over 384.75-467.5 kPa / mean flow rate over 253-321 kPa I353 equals 1.1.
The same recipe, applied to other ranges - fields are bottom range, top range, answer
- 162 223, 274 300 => 1.21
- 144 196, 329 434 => 1.12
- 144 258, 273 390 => 1.14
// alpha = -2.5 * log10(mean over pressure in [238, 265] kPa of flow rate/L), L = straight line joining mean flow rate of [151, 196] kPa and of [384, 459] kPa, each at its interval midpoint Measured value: -0.03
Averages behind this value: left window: 12.3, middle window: 13.3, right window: 14.2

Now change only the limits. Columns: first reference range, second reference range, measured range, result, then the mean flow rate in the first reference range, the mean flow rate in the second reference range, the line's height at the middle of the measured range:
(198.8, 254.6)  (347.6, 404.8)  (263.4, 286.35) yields -0.07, 11.3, 14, 12.2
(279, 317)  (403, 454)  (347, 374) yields -0.02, 13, 14.3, 13.6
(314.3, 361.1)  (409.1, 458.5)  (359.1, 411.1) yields -0.02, 13.5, 14.2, 13.8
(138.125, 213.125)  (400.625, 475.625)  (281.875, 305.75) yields -0.02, 11.5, 14.2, 12.7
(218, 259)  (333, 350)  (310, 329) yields 0.02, 12.8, 13.6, 13.4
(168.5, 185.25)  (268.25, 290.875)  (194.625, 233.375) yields 0.26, 12.6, 13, 12.7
